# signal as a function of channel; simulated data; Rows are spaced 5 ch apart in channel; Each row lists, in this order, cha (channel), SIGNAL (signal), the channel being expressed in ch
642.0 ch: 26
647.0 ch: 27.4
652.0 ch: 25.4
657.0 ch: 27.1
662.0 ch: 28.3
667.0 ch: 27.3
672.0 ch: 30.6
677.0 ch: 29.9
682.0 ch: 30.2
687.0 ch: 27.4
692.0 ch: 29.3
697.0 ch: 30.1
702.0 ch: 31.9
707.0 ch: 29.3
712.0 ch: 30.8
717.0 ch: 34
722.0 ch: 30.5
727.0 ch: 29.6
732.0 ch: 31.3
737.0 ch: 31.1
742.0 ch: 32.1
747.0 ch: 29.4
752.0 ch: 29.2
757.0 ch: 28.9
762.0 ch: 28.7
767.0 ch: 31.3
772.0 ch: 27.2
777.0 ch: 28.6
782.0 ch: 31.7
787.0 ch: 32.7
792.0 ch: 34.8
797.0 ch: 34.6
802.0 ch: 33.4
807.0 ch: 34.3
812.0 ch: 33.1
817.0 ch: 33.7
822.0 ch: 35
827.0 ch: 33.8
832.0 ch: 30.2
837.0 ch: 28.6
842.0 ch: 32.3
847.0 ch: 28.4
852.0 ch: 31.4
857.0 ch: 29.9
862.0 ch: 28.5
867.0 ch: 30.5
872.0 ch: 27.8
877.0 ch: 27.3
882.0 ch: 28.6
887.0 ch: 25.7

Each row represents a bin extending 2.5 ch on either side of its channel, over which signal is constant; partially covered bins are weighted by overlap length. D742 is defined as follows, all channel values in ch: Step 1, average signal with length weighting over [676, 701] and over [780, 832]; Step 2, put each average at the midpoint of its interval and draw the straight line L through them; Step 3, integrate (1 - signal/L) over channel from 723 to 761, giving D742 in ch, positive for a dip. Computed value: 1.40 ch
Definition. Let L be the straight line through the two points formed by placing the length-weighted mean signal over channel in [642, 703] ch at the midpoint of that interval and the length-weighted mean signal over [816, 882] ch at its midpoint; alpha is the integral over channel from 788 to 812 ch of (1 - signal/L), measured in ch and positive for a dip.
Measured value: -3.33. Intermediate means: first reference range 28.6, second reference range 30.4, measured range 34.1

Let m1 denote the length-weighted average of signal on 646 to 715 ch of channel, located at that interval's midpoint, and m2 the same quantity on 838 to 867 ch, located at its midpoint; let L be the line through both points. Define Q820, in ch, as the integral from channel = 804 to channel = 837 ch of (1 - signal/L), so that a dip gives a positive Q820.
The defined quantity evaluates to -3.5 ch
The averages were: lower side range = 29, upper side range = 30.1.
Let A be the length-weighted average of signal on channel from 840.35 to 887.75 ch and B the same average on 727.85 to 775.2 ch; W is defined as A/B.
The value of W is 0.97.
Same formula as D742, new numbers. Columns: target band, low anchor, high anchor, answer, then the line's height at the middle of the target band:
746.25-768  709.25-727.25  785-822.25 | 2.1 ch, 32.5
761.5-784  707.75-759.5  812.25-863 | 1.0 ch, 30.9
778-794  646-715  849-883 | -1.9 ch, 29.1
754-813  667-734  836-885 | -3.5 ch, 29.8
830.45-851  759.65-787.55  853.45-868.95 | -0.2 ch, 29.8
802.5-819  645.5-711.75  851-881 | -2.6 ch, 29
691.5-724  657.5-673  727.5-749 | -1.2 ch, 29.8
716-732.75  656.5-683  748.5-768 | -1.1 ch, 29.2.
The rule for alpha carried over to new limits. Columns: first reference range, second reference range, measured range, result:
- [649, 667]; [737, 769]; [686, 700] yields -0.5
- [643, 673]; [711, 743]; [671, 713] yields -0.8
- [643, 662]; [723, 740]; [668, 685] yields -1.2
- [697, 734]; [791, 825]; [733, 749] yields 0.4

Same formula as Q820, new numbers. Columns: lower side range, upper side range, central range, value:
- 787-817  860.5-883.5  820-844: -0.2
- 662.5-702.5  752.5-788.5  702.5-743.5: -2.1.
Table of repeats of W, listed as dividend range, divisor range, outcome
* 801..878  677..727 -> 1.03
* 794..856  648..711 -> 1.12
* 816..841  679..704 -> 1.08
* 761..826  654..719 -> 1.09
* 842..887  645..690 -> 1.03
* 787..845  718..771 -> 1.09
